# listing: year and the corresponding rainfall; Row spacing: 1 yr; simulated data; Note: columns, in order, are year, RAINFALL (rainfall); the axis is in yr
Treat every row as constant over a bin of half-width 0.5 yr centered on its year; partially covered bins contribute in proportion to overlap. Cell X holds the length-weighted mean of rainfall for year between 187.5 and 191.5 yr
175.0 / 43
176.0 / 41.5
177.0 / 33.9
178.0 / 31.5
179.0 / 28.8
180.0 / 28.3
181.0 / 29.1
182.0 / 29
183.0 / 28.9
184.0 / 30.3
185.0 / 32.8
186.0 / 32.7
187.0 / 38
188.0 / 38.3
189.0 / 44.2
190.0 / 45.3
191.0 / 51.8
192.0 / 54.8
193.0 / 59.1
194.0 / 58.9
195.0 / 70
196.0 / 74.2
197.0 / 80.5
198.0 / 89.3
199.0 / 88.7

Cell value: 44.9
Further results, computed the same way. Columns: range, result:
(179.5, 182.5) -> 28.8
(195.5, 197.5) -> 77.3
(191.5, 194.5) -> 57.6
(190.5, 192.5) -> 53.3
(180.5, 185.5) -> 30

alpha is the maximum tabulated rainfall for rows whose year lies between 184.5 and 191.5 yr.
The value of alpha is 51.8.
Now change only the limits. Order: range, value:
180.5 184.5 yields 30.3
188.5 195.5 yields 70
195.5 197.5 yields 80.5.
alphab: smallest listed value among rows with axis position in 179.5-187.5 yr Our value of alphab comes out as 28.3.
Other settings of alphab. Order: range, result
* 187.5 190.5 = 38.3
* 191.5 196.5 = 54.8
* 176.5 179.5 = 28.8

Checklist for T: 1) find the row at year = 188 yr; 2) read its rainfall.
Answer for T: 38.3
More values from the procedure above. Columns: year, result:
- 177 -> 33.9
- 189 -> 44.2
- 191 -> 51.8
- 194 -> 58.9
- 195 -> 70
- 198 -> 89.3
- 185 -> 32.8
